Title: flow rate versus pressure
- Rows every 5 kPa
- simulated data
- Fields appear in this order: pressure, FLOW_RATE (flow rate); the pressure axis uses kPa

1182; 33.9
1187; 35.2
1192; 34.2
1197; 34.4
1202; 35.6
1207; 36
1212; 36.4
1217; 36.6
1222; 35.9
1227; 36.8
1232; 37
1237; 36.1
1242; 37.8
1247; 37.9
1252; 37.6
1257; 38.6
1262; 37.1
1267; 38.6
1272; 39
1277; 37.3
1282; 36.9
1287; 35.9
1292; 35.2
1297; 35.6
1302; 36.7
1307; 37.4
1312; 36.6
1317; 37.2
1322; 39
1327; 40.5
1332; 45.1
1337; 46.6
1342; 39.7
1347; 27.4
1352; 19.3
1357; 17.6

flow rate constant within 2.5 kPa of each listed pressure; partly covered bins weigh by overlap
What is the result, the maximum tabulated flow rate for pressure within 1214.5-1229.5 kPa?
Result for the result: 36.8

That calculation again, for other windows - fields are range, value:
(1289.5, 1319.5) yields 37.4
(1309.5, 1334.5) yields 45.1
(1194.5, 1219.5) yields 36.6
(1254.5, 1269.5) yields 38.6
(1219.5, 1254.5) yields 37.9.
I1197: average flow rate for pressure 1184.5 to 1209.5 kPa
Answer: 35.1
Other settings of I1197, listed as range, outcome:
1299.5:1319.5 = 37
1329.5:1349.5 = 39.7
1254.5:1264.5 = 37.9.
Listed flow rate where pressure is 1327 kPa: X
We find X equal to 40.5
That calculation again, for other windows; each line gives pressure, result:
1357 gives 17.6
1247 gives 37.9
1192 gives 34.2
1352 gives 19.3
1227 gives 36.8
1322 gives 39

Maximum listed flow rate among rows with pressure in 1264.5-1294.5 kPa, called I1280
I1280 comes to 39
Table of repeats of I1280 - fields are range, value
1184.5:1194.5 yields 35.2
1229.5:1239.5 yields 37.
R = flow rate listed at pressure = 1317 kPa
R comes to 37.2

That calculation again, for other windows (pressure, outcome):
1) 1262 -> 37.1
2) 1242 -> 37.8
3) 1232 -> 37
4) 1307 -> 37.4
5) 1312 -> 36.6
